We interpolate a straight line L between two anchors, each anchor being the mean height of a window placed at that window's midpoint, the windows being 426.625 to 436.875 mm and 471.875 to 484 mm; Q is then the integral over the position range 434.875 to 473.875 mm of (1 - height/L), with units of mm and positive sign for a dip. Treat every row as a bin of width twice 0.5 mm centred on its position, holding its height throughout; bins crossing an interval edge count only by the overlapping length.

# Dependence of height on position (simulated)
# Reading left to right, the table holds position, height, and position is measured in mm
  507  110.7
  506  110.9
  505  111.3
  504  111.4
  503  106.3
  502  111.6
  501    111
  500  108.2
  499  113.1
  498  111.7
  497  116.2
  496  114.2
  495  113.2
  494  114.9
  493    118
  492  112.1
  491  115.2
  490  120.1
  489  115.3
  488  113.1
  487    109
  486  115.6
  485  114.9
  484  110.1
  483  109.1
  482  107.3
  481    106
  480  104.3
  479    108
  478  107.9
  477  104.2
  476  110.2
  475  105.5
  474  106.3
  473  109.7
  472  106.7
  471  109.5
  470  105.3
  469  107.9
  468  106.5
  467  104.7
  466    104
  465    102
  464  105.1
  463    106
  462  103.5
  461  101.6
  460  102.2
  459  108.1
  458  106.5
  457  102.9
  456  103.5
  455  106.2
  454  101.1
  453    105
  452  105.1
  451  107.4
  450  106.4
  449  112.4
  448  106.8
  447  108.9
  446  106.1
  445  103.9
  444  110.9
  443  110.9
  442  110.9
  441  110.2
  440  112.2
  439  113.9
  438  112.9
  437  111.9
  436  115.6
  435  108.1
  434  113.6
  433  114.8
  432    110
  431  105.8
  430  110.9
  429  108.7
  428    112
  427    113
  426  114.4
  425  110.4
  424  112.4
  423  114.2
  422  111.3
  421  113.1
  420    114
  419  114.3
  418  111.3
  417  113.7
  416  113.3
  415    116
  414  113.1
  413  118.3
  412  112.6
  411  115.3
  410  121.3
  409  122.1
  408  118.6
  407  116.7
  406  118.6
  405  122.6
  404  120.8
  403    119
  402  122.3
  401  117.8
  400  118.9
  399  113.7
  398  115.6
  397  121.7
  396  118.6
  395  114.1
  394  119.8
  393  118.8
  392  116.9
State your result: 0.7 mm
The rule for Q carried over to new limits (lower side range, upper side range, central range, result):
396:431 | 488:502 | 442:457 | 1.1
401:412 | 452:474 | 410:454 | 0.6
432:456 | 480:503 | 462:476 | 0.6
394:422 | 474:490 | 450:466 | 1.1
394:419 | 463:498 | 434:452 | 0.6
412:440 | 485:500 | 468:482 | 0.8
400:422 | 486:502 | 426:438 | 0.5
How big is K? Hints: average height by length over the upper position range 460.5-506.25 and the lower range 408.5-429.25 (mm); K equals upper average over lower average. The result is 1.0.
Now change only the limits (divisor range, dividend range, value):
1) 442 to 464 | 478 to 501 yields 1.06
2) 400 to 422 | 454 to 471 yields 0.90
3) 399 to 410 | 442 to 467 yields 0.88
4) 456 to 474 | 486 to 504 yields 1.07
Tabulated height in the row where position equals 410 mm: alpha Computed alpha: 121.3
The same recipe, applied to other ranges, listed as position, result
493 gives 118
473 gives 109.7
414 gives 113.1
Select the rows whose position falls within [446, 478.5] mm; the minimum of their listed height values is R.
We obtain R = 101.1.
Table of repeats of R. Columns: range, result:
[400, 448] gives 103.9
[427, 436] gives 105.8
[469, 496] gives 104.2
